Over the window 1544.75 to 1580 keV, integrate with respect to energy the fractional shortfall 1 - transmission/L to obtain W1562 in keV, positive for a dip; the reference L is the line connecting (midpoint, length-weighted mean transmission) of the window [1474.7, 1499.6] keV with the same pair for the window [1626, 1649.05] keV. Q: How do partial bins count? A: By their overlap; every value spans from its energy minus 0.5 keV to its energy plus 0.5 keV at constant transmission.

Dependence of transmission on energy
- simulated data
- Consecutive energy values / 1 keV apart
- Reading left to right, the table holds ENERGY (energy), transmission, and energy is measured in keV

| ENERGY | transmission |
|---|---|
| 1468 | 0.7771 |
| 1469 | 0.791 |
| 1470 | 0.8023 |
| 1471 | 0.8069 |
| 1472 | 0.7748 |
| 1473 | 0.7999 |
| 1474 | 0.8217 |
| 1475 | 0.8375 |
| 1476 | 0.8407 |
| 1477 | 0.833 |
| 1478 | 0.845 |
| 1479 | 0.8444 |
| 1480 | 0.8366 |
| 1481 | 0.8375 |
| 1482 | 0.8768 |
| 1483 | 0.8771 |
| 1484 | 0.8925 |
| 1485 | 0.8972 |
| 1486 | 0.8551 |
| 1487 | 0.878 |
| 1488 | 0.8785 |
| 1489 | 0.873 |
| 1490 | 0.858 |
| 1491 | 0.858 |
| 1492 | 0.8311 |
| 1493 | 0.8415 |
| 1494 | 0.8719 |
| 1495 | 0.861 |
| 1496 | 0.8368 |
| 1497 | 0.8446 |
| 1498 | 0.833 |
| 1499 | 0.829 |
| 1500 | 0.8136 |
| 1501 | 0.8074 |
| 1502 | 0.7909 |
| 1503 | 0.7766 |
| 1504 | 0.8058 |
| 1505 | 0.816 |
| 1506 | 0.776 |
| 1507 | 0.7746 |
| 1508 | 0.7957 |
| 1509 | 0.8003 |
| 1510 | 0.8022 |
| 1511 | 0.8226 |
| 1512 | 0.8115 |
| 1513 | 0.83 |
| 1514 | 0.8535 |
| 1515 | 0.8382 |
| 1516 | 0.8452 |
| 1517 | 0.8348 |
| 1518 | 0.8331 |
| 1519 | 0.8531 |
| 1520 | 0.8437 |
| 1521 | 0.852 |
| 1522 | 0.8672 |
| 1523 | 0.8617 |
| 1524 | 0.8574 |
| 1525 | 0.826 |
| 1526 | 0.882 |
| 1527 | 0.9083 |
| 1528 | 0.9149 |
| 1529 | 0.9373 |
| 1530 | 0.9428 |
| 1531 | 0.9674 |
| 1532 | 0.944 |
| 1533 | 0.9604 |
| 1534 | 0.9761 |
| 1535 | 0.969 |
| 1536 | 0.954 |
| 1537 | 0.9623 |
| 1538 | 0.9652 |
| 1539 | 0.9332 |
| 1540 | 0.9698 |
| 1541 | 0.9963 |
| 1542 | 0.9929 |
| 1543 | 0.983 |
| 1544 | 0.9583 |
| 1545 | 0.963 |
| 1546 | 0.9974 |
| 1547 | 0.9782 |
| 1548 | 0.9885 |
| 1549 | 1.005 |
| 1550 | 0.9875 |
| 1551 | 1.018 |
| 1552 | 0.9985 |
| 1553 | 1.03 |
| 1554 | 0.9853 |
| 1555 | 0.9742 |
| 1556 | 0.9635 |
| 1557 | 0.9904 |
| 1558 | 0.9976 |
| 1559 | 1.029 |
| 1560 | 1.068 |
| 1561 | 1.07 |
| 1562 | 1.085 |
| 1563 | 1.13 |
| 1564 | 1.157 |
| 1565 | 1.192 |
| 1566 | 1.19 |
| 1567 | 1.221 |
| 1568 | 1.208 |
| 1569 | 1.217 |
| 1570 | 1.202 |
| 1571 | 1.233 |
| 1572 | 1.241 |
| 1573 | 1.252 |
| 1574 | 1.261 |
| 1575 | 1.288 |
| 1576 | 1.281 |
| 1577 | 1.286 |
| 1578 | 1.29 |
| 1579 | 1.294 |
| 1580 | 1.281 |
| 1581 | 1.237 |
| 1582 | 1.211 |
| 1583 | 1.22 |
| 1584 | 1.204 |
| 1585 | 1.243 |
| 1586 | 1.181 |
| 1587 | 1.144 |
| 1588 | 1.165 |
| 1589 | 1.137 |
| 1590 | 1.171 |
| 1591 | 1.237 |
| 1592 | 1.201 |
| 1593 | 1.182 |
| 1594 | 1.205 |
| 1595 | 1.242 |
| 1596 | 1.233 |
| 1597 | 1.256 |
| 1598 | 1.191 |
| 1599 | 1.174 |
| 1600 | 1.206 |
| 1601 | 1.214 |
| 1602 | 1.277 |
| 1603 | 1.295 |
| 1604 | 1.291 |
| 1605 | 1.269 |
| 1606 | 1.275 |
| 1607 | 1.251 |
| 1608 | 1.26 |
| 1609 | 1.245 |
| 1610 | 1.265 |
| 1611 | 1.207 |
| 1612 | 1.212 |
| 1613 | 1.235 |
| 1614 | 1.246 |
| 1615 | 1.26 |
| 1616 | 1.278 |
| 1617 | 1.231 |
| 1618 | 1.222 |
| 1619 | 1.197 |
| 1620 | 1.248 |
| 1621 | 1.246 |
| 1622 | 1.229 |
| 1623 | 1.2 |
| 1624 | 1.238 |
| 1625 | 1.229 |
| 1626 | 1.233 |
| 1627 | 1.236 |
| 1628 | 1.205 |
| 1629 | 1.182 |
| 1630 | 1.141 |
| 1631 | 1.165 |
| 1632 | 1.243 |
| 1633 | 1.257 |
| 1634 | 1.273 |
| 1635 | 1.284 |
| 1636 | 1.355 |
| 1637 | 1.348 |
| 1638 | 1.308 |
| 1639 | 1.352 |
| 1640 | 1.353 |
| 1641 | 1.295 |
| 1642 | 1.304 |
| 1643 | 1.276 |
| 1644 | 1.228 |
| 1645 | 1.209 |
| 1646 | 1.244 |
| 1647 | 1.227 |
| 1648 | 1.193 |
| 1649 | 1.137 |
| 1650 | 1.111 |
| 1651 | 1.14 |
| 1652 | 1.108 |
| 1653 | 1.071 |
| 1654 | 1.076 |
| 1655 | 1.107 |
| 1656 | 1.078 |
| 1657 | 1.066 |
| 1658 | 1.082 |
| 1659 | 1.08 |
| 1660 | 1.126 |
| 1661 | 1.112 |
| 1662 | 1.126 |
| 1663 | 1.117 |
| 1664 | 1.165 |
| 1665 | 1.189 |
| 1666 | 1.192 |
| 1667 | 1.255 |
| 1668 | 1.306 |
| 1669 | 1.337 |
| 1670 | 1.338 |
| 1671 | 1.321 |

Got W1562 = -2.10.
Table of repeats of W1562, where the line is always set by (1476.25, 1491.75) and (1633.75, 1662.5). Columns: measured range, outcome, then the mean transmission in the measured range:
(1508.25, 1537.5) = 1.9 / 0.88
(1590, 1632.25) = -4.2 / 1.23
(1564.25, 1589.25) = -4.2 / 1.23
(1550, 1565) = -0.4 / 1.04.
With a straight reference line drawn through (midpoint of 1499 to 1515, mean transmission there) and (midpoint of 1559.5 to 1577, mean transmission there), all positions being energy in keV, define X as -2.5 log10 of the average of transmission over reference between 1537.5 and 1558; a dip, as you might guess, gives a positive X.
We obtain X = 0.09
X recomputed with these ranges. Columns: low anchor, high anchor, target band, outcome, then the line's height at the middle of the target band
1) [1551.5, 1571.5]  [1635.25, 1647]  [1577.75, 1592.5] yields -0.053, 1.16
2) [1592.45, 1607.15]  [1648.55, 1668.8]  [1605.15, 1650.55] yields -0.049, 1.19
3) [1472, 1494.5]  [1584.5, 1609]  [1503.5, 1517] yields 0.156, 0.94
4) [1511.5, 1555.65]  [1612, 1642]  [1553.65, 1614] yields -0.089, 1.1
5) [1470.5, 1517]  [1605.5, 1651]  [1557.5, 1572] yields -0.096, 1.05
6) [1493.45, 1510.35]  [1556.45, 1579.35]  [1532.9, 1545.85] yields 0.058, 1.02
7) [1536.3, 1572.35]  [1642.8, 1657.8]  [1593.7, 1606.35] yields -0.134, 1.1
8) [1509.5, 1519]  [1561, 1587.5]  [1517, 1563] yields 0.043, 0.997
